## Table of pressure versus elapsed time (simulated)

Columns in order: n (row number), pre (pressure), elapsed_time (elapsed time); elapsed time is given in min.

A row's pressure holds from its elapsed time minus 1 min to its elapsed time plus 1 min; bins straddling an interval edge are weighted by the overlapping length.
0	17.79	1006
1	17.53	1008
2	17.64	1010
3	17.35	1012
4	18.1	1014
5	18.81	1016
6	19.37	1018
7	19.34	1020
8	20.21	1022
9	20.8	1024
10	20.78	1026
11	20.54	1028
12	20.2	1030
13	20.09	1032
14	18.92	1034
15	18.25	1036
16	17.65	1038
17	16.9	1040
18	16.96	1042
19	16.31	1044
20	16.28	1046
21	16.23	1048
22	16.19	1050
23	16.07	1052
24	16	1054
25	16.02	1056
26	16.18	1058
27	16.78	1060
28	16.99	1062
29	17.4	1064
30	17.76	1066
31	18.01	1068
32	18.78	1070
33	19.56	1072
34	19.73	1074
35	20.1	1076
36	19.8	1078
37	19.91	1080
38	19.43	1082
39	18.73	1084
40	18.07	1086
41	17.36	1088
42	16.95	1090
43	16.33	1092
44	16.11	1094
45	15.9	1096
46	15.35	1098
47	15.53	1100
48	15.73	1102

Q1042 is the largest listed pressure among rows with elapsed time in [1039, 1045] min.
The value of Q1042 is 16.96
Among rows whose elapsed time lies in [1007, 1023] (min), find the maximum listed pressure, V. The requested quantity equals 20.21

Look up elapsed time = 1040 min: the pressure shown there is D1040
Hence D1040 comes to 16.9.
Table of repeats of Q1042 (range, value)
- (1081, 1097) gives 19.43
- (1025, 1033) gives 20.78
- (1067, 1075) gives 19.73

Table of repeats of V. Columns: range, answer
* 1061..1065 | 17.4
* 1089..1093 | 16.95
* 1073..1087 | 20.1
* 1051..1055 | 16.07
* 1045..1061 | 16.78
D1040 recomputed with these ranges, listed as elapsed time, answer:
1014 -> 18.1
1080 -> 19.91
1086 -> 18.07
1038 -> 17.65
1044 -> 16.31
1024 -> 20.8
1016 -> 18.81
